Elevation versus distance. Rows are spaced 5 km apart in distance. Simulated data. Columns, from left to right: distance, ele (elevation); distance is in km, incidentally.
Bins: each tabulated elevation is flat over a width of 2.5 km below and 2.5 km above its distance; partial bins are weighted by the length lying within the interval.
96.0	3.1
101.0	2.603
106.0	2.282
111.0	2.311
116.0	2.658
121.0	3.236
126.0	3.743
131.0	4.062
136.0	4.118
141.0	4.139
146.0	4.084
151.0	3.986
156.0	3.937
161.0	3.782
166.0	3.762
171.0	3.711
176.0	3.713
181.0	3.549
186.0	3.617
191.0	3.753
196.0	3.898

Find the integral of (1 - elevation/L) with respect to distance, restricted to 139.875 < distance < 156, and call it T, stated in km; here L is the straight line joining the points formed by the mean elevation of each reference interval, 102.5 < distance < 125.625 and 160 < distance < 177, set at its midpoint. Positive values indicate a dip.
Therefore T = -3.3 km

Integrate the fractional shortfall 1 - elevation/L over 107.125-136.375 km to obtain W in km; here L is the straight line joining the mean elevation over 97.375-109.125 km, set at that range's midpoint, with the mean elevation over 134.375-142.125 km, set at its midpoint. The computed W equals 1.3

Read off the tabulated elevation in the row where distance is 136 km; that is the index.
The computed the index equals 4.118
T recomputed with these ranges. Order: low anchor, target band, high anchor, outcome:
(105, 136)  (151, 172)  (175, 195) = -2.0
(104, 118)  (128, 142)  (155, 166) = -4.5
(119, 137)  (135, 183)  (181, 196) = -1.8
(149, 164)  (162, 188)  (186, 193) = 0.8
